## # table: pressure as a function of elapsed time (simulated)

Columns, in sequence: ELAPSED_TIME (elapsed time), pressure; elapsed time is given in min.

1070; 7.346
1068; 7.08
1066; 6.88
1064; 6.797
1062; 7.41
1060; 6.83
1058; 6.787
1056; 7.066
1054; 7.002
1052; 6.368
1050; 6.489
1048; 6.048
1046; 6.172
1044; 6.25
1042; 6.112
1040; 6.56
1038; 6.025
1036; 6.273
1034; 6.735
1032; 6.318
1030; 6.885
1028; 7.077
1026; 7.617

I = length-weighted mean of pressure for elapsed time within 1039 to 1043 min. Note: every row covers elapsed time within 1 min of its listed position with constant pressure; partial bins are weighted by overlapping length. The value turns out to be 6.34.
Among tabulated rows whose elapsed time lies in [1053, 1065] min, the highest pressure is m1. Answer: 7.41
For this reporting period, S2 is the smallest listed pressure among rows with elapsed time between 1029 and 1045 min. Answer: 6.025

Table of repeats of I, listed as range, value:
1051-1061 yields 6.81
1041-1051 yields 6.21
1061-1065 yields 7.1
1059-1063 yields 7.12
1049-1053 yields 6.43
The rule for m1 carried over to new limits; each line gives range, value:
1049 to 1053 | 6.489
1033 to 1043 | 6.735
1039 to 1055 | 7.002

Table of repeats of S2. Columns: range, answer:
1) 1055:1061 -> 6.787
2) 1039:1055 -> 6.048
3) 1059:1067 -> 6.797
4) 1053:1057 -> 7.002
